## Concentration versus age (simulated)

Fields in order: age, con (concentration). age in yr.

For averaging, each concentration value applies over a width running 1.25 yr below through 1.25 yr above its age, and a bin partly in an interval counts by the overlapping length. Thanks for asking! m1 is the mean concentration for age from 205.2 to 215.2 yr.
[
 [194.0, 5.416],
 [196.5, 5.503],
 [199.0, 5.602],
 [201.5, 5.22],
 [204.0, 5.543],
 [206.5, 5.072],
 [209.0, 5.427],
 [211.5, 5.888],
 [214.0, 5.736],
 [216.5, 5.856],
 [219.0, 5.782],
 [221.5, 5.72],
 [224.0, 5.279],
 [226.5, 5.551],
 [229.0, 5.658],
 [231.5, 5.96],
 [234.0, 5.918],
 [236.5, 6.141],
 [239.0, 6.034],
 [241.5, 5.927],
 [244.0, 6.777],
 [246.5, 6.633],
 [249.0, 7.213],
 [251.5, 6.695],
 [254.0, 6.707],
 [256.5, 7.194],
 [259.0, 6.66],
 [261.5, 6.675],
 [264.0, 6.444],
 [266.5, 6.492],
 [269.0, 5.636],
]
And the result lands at 5.53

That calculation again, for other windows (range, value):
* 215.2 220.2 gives 5.82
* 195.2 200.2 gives 5.55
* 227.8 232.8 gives 5.81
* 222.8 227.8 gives 5.42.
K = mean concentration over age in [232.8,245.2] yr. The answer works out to 6.16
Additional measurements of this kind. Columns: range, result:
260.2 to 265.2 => 6.56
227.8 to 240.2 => 5.94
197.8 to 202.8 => 5.41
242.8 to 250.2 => 6.87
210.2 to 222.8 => 5.79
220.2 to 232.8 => 5.64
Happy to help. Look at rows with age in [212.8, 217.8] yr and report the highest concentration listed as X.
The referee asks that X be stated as 5.856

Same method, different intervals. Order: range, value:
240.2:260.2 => 7.213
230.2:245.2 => 6.777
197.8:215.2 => 5.888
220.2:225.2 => 5.72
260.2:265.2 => 6.675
